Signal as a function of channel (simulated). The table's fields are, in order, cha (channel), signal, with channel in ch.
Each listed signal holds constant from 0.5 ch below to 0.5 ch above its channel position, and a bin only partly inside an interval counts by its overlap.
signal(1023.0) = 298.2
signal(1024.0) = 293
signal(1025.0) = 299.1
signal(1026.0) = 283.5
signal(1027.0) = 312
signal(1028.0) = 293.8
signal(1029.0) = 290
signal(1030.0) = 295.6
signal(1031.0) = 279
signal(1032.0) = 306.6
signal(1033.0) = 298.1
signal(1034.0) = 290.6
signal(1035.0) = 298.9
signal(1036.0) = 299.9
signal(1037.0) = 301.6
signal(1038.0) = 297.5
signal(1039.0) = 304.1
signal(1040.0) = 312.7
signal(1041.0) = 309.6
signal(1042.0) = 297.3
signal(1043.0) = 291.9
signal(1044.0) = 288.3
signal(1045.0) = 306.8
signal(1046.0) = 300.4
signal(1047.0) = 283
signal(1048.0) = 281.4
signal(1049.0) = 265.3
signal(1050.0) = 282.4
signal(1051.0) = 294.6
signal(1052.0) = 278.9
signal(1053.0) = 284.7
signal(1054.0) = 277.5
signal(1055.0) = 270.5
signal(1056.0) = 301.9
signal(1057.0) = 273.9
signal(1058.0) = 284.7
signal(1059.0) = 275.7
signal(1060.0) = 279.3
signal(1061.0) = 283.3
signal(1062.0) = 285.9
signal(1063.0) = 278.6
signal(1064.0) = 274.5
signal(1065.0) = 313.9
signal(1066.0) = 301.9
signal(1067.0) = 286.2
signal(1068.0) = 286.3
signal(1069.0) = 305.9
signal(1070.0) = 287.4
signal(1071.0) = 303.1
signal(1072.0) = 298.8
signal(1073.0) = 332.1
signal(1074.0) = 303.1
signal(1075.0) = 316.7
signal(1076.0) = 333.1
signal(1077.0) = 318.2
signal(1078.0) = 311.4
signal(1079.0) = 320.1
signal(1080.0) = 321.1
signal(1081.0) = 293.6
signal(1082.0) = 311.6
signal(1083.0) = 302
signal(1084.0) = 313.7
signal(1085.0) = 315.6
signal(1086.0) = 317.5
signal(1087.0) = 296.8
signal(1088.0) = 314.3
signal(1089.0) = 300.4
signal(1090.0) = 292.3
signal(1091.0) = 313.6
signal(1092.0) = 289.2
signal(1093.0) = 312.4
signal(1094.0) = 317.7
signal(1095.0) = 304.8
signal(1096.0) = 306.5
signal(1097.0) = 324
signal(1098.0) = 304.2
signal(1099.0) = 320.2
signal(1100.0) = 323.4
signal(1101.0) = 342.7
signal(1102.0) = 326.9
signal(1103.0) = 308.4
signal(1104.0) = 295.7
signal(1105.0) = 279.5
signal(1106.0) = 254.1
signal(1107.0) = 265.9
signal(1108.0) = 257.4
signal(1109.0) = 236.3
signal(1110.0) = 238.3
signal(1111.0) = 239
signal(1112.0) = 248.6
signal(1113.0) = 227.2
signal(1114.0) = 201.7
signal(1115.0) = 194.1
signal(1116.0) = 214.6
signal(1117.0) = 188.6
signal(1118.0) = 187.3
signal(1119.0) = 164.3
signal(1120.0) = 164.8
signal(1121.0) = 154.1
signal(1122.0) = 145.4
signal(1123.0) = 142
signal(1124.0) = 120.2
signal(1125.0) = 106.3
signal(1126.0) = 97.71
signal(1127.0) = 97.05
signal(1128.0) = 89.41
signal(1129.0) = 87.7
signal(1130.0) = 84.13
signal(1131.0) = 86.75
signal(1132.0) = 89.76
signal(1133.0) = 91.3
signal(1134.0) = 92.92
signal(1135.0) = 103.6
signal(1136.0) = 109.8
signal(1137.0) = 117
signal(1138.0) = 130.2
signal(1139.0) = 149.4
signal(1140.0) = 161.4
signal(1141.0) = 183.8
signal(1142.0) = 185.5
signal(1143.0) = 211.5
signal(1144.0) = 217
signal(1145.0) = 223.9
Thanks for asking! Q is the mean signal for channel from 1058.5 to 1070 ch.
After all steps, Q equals 288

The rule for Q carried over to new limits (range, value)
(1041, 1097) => 298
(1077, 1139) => 228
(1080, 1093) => 306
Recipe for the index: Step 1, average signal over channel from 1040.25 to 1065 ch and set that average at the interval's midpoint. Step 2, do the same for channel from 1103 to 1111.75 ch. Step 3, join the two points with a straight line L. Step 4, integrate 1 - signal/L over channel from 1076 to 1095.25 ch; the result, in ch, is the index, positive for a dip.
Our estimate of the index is -2.73 ch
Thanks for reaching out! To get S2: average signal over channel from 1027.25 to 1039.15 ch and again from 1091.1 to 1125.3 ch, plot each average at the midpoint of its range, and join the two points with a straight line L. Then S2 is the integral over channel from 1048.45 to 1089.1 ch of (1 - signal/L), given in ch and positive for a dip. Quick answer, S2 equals -3.8 ch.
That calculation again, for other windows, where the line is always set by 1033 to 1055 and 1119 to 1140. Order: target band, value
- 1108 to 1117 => -4.42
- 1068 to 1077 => -2.94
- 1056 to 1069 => -1.70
